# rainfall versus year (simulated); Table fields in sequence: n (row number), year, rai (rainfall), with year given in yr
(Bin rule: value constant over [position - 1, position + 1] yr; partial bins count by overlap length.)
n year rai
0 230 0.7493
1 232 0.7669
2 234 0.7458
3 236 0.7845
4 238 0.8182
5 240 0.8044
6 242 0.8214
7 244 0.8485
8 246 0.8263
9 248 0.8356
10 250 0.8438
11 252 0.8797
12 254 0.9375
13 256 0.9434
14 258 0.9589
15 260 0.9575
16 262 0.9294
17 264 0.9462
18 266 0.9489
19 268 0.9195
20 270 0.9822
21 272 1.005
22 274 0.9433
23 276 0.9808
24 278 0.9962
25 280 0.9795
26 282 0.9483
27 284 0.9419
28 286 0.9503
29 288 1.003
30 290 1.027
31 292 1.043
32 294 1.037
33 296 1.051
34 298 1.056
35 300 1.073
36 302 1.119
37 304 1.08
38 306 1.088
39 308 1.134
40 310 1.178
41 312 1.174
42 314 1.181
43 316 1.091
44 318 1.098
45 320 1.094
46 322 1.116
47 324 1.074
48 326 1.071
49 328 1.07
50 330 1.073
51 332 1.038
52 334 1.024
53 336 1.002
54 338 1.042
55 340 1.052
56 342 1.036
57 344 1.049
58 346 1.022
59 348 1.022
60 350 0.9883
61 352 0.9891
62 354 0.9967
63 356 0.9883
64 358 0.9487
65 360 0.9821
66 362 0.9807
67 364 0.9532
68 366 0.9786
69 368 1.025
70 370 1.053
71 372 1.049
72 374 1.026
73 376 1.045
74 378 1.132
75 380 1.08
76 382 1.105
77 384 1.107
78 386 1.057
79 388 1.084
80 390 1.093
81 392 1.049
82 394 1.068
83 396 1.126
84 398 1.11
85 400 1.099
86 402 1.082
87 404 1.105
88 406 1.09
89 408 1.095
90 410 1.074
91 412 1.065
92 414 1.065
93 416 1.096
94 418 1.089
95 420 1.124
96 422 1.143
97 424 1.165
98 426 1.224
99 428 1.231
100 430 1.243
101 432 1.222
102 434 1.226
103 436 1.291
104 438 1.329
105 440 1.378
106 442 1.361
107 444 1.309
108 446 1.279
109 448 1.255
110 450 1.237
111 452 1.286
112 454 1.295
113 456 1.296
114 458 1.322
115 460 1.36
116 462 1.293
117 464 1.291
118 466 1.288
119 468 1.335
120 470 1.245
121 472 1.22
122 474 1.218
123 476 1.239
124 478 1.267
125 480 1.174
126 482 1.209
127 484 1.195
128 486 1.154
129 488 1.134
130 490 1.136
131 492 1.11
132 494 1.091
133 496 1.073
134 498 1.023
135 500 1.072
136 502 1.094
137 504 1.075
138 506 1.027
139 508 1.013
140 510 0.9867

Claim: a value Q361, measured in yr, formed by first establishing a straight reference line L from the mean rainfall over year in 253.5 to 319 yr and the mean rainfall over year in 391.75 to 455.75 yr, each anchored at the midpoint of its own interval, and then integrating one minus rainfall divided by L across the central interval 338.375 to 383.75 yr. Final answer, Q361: 3.5 yr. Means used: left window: 1.02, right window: 1.18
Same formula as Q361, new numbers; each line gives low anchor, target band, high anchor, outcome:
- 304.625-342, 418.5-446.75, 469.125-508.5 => -3.19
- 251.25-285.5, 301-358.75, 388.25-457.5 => -1.17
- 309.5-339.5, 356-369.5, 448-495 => 1.72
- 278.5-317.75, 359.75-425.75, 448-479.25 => 6.12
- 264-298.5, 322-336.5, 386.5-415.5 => -0.43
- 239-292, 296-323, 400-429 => -3.44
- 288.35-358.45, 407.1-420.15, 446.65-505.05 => 0.72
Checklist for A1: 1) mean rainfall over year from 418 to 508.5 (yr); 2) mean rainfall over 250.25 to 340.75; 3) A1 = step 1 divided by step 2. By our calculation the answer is 1.18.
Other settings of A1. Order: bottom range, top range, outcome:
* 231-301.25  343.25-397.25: 1.12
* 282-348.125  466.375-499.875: 1.11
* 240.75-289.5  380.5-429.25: 1.19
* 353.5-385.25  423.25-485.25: 1.23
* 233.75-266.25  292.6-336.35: 1.25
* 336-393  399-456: 1.16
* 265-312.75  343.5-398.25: 1.01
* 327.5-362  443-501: 1.20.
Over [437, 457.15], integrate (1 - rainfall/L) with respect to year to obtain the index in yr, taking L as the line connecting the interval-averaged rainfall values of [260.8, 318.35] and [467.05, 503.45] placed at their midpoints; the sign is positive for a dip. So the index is -2.9 yr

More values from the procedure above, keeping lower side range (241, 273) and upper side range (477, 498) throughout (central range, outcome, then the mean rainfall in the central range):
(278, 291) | -0.5 yr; 0.977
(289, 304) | -1.7 yr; 1.06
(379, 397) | -0.7 yr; 1.09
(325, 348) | -1.1 yr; 1.04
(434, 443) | -1.9 yr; 1.33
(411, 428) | -0.8 yr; 1.13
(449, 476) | -3.8 yr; 1.28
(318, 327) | -1.0 yr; 1.09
